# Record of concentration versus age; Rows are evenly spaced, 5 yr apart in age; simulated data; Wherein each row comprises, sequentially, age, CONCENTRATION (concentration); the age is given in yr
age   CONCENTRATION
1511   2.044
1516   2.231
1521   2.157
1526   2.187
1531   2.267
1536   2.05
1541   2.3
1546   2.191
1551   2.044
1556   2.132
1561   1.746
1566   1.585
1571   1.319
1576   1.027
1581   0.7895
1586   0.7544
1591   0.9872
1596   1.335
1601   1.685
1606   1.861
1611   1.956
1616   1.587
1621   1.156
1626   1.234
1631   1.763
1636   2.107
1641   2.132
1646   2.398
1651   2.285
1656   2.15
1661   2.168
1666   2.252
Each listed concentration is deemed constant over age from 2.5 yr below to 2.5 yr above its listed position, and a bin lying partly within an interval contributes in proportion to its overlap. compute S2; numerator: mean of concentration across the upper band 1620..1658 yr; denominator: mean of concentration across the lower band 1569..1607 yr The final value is 1.62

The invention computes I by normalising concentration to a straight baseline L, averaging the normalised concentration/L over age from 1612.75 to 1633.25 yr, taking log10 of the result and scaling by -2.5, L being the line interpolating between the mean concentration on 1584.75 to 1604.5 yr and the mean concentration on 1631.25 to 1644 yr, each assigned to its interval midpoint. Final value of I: 0.22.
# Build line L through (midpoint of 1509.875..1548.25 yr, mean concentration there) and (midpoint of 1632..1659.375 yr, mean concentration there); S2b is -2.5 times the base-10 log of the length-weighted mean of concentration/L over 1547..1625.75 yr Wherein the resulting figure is 0.43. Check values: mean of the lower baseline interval 2.18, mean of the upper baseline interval 2.19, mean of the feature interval 1.47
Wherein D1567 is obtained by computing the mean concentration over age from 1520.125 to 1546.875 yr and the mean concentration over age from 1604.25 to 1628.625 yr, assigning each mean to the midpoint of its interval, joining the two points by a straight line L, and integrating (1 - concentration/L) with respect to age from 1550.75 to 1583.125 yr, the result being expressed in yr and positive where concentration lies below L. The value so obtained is 7.7 yr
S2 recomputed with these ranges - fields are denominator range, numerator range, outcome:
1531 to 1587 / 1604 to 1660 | 1.12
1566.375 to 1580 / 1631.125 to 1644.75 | 1.74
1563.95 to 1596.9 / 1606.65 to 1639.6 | 1.52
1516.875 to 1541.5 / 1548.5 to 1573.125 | 0.81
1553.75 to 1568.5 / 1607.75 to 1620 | 0.94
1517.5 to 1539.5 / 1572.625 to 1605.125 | 0.52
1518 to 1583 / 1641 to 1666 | 1.22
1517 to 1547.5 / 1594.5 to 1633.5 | 0.72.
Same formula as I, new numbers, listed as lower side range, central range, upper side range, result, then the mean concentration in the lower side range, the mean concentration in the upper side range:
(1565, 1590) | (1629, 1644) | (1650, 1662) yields -0.059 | 1.06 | 2.19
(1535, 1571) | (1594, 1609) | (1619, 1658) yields 0.172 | 1.96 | 1.91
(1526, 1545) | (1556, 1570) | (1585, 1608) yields 0.069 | 2.2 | 1.35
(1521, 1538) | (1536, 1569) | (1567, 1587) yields -0.228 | 2.17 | 1.03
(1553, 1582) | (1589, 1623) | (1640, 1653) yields 0.225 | 1.48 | 2.29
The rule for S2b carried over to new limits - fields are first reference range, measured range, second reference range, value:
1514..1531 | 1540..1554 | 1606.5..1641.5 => -0.04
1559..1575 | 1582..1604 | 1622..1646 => 0.35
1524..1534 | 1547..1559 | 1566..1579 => -0.24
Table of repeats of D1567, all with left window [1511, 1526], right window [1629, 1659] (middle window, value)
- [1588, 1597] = 4.37 yr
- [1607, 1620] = 2.66 yr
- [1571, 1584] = 7.09 yr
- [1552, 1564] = 1.24 yr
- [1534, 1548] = -0.13 yr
